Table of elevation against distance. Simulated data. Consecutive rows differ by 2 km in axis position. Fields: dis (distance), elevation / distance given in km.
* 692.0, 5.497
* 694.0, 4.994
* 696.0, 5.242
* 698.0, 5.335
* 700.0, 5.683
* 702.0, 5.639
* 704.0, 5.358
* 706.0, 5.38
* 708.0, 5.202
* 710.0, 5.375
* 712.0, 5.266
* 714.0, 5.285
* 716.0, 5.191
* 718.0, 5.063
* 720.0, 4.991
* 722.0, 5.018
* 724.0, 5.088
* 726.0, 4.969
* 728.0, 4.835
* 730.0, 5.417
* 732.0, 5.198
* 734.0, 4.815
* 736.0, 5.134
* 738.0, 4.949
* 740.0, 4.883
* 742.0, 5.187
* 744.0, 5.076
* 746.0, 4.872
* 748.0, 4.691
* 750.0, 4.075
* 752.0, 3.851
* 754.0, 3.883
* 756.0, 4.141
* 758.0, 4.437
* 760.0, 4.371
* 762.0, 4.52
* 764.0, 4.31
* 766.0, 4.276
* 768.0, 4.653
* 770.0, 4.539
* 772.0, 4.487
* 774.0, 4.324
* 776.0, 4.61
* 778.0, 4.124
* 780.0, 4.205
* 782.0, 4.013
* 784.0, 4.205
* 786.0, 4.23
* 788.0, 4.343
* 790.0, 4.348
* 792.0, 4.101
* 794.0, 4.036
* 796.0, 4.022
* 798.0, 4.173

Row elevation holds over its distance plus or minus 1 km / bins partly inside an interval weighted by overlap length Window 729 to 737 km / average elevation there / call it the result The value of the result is 5.14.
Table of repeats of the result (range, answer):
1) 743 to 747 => 4.97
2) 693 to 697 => 5.12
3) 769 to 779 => 4.42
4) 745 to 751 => 4.55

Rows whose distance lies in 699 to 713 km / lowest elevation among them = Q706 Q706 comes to 5.202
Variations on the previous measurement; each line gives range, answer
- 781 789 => 4.013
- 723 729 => 4.835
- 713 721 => 4.991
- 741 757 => 3.851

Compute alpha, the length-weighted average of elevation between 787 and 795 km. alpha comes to 4.21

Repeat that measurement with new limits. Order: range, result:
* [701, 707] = 5.46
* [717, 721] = 5.03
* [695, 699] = 5.29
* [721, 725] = 5.05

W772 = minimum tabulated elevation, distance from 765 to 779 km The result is 4.124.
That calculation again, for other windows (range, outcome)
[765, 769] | 4.276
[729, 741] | 4.815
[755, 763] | 4.141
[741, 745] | 5.076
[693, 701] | 4.994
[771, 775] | 4.324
